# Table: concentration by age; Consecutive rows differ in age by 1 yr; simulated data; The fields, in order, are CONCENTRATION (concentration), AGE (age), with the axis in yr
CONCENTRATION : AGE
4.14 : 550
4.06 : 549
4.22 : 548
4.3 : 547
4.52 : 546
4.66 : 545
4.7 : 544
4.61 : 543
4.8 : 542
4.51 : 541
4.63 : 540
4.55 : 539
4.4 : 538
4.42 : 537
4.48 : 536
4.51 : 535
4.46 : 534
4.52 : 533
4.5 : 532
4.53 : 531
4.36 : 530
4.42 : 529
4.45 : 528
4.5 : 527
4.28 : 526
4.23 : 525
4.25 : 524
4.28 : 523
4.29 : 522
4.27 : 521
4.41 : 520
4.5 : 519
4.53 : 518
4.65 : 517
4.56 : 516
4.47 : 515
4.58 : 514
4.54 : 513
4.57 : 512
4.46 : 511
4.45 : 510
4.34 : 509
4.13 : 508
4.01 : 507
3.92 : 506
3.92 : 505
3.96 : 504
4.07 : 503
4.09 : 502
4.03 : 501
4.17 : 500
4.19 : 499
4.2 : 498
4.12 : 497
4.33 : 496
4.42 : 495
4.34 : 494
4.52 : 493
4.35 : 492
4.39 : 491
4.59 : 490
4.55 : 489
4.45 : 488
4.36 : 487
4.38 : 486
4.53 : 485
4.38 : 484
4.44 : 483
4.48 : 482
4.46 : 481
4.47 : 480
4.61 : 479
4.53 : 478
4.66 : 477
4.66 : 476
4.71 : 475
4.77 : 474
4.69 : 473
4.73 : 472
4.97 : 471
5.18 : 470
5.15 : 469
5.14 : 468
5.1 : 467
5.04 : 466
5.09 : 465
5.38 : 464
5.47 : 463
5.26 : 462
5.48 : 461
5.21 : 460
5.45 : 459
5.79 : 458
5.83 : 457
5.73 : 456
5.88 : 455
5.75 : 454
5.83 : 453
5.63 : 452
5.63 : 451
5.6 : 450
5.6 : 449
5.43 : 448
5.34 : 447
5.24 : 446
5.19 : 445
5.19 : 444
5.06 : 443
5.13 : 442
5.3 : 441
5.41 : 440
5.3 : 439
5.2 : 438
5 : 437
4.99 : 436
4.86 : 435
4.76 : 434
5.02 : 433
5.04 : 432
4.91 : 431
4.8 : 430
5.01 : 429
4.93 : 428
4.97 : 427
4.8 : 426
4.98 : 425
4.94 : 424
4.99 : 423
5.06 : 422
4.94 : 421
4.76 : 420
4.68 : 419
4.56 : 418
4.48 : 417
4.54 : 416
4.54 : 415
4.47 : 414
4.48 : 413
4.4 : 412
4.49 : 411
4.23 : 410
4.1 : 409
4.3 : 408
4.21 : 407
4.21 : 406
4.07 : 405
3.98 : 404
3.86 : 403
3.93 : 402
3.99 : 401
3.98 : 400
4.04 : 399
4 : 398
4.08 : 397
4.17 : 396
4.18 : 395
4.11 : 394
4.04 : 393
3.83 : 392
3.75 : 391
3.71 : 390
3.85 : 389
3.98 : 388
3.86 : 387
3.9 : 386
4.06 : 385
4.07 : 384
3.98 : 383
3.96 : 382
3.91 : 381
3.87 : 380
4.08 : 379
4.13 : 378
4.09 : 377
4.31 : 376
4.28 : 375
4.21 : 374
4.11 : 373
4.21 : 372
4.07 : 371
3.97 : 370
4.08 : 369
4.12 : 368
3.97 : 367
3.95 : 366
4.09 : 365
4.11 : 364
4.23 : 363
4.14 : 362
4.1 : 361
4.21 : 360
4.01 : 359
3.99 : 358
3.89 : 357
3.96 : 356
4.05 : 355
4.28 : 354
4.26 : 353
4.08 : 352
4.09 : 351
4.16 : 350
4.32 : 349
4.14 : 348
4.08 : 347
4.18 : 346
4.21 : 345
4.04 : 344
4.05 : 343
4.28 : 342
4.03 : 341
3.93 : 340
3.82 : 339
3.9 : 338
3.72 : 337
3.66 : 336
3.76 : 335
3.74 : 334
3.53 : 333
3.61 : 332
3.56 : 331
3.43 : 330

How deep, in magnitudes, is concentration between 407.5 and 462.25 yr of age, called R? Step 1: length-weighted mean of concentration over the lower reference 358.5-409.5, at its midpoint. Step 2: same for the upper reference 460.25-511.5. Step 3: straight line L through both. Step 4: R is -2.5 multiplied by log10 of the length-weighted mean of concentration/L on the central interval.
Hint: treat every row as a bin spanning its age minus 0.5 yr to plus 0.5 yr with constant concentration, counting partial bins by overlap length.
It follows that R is -0.18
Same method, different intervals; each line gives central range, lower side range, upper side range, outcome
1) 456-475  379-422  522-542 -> -0.21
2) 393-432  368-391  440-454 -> 0.06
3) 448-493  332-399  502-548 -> -0.17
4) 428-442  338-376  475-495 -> -0.16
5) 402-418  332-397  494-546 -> -0.04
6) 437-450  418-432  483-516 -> -0.12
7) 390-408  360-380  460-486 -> 0.08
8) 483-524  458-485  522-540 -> 0.08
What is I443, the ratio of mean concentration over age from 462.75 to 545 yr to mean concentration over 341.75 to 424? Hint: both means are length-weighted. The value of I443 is 1.1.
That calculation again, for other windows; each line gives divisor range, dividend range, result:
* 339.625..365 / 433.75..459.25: 1.31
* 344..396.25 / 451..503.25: 1.19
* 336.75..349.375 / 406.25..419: 1.09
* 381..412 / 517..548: 1.11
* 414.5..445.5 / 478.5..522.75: 0.88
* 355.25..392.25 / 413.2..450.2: 1.24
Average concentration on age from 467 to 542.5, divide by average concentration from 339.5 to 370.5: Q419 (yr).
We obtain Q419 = 1.09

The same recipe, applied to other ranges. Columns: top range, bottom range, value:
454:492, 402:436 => 1.07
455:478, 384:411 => 1.28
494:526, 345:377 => 1.04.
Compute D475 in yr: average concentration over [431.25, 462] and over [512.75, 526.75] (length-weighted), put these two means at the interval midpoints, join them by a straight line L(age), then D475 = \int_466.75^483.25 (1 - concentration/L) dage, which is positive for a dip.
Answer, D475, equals 0.8 yr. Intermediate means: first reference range 5.36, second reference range 4.42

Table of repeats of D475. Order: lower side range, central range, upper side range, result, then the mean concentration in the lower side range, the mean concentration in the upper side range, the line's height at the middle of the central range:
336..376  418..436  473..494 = -2.4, 4.08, 4.51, 4.32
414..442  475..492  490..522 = -0.1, 4.91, 4.31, 4.48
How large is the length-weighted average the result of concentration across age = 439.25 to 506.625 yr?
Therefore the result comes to 4.86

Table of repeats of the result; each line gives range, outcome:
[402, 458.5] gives 4.94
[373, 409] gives 4.03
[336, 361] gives 4.06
